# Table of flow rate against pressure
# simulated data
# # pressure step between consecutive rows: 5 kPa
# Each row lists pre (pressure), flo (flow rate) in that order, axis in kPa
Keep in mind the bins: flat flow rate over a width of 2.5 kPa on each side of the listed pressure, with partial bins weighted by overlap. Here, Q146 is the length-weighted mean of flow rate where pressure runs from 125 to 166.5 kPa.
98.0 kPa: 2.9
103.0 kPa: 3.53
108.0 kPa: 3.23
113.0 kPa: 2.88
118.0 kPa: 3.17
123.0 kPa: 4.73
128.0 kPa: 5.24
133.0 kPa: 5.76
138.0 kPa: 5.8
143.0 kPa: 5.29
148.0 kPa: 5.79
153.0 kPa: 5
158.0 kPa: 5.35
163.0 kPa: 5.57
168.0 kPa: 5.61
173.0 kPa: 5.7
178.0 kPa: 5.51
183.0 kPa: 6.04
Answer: 5.47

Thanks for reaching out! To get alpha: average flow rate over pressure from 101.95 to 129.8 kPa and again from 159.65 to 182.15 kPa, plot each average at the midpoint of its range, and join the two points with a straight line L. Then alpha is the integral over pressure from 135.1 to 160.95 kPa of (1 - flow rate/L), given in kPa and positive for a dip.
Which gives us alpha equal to -3.3 kPa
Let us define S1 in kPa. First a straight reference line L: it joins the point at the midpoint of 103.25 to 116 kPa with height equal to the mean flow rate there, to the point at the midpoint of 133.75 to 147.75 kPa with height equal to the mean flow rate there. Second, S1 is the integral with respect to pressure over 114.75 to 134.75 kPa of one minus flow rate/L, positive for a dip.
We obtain -1.0 kPa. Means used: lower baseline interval 3.14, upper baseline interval 5.61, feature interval 4.62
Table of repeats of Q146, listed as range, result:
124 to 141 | 5.51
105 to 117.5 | 3.09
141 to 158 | 5.36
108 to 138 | 4.38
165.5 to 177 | 5.64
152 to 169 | 5.4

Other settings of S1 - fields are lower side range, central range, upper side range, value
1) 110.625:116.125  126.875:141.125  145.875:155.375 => -4.5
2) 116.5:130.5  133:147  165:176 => -2.1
